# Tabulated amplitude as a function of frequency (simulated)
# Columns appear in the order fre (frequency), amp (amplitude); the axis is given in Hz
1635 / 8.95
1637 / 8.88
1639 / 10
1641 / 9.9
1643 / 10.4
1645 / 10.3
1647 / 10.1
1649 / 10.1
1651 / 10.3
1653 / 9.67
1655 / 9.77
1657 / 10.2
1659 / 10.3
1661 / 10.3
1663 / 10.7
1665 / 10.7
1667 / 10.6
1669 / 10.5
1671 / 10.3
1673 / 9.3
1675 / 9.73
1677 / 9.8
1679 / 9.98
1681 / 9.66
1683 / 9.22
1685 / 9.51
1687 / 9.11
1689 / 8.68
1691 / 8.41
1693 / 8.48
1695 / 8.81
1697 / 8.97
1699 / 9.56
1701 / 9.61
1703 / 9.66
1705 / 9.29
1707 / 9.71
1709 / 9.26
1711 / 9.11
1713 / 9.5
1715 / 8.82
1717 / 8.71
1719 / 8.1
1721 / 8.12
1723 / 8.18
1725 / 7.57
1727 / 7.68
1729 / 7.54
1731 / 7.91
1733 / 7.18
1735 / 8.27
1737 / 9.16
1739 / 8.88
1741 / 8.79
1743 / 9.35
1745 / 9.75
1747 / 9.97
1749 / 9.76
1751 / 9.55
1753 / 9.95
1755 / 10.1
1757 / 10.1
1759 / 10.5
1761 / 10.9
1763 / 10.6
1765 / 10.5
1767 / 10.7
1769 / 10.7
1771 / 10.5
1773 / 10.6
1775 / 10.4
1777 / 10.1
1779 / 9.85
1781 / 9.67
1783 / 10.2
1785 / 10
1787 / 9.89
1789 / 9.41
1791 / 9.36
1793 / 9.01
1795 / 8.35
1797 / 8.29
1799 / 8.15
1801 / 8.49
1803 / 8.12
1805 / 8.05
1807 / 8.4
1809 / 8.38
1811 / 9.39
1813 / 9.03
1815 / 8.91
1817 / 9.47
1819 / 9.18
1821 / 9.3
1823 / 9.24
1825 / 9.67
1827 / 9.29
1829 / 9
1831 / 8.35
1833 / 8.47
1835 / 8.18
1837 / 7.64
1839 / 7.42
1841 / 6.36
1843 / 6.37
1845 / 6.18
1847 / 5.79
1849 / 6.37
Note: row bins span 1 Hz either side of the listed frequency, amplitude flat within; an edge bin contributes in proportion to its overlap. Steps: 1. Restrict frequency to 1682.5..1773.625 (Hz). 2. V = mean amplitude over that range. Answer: 9.24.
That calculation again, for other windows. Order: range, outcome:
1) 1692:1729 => 8.81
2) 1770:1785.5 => 10.2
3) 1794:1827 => 8.79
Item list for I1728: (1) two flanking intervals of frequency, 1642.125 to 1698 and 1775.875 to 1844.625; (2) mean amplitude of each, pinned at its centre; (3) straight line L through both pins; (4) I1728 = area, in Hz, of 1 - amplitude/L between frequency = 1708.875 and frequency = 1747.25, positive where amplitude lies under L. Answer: 3.3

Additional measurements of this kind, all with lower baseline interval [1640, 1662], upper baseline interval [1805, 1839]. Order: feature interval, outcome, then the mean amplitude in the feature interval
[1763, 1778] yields -2.1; 10.5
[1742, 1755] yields -0.5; 9.75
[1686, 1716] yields 1.9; 9.13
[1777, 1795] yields -1.1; 9.62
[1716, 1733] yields 2.9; 7.93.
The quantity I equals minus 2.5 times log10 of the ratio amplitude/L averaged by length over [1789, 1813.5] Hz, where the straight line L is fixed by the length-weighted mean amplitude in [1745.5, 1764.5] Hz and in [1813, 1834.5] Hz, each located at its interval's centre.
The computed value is 0.098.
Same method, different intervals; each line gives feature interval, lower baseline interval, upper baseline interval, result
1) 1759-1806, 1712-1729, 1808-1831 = -0.101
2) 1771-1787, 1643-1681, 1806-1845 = -0.135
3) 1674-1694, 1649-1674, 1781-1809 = 0.083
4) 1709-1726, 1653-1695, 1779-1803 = 0.116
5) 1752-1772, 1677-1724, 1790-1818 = -0.183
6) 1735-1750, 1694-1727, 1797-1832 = -0.051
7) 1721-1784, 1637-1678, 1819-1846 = -0.054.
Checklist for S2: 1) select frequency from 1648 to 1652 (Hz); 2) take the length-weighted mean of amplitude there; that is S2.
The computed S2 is 10.2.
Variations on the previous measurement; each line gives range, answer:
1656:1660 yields 10.2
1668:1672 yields 10.4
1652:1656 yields 9.72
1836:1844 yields 6.95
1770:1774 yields 10.6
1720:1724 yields 8.15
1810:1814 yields 9.21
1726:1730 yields 7.61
